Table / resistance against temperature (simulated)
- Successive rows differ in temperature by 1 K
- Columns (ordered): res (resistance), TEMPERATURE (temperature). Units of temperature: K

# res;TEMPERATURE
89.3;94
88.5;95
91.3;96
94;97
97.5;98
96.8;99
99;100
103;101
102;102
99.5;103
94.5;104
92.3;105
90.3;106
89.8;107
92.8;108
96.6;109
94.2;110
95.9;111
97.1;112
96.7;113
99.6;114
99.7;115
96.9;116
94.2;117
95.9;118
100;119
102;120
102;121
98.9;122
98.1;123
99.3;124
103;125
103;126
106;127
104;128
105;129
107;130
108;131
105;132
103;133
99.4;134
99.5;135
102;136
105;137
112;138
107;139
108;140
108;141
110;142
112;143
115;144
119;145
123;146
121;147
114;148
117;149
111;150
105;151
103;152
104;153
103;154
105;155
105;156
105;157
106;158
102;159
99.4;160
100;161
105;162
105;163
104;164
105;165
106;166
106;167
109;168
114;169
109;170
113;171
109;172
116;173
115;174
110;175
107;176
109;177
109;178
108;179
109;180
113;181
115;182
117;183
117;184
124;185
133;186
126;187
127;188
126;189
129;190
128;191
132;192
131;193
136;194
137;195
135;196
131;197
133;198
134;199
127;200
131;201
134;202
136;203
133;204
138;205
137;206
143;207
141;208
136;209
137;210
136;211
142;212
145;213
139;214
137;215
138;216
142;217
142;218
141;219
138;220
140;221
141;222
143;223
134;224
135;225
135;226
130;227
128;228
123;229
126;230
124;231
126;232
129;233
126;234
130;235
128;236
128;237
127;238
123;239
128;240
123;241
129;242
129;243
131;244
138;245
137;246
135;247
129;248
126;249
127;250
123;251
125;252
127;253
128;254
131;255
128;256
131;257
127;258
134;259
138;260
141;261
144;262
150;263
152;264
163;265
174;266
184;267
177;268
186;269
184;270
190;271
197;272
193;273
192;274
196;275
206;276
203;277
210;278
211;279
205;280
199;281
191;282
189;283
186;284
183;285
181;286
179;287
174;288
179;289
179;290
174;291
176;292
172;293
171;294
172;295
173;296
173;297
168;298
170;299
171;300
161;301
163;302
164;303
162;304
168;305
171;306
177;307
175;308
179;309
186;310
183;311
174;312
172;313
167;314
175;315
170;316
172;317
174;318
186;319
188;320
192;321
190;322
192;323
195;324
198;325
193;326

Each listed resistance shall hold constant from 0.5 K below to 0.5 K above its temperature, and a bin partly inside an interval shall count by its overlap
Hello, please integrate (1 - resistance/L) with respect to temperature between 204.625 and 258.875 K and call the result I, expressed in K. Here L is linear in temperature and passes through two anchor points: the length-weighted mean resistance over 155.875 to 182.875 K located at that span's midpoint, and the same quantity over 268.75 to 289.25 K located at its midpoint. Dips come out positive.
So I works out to 7.7 K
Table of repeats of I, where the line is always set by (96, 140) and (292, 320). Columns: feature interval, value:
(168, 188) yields 1.4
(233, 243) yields 1.3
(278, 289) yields -1.8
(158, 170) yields 1.3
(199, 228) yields -0.1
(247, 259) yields 1.9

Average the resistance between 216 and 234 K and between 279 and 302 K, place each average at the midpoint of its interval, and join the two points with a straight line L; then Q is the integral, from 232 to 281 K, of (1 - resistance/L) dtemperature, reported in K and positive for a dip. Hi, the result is 1.5 K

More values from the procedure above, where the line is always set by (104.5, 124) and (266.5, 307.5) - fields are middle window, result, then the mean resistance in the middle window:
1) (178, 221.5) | 2.27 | 132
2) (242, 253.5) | 2.32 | 130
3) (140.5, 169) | 1.98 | 108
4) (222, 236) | 2.10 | 130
